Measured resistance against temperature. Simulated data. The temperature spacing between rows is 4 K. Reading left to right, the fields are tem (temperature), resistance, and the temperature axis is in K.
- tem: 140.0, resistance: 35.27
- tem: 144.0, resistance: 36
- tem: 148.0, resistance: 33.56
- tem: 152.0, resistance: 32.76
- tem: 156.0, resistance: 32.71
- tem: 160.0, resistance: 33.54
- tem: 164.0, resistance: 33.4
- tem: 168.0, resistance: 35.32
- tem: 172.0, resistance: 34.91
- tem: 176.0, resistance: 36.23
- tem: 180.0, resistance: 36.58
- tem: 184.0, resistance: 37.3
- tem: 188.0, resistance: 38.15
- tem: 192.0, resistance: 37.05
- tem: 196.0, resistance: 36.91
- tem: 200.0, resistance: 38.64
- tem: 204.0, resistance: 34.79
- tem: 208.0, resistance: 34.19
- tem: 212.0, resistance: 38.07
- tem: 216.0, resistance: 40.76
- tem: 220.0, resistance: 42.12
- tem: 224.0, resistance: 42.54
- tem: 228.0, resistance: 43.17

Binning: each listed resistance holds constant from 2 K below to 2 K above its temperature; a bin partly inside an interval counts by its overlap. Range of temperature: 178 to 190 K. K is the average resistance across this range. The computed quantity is 37.3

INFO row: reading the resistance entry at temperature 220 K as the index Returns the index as 42.12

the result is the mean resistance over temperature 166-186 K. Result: 36.1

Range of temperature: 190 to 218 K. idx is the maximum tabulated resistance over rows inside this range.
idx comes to 40.76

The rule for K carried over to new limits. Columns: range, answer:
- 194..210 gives 36.1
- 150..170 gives 33.5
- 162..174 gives 34.5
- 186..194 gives 37.6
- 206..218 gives 37.7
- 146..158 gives 33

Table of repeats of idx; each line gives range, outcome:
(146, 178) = 36.23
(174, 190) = 38.15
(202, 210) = 34.79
